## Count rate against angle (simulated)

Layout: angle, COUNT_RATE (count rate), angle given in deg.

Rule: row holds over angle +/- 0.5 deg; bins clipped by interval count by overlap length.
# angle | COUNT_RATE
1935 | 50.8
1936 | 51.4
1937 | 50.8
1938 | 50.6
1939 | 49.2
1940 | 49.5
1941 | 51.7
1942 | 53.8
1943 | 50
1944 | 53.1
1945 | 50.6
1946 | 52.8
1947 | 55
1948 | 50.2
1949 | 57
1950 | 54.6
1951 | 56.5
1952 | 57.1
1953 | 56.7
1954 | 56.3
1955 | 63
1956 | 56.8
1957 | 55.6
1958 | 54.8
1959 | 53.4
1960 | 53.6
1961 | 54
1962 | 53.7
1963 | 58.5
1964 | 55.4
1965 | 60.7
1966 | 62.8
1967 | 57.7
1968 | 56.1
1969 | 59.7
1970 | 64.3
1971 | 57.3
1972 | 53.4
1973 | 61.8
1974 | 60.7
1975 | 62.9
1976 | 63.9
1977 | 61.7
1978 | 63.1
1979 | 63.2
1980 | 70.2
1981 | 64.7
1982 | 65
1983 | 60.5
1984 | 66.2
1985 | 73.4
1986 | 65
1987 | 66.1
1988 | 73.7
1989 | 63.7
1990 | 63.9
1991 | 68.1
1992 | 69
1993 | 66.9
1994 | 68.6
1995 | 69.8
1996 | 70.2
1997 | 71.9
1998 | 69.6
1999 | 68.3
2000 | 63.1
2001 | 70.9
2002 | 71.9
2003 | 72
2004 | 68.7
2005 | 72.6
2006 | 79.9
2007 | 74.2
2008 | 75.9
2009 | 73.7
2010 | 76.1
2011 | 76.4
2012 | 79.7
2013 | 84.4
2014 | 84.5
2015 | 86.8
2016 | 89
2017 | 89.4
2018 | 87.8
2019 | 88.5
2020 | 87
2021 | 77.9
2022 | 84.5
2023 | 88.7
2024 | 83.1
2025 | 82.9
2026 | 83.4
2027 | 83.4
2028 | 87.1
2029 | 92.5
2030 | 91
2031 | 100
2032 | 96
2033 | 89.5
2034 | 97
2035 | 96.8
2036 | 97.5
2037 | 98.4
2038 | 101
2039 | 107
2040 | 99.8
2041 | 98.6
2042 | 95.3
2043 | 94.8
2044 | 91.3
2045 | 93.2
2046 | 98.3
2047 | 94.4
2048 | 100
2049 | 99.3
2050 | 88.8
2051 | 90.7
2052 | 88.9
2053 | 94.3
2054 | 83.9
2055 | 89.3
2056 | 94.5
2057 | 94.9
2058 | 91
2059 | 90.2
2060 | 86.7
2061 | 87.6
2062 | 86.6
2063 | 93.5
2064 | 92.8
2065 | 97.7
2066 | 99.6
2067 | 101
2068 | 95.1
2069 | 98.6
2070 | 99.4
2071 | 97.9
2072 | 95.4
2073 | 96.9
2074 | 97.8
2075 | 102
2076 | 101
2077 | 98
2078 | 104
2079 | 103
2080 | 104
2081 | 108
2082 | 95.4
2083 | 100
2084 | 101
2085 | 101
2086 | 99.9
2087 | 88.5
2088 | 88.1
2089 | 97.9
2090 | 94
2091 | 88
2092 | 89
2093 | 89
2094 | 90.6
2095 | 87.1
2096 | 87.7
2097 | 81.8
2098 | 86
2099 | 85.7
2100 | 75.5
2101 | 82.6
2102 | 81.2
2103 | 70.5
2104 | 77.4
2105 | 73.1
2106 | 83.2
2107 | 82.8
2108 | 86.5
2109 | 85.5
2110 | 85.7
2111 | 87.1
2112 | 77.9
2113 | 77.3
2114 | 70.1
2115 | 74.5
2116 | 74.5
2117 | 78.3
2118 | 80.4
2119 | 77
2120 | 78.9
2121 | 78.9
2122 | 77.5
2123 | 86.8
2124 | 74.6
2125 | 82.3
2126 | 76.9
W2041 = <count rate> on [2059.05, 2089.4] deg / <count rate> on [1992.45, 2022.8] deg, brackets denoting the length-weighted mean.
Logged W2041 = 1.27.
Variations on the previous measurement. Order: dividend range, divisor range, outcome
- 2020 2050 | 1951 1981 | 1.58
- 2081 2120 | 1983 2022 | 1.15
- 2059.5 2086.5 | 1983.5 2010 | 1.40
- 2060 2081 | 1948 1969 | 1.72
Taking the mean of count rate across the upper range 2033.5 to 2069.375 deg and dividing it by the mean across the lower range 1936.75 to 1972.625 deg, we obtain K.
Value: 1.7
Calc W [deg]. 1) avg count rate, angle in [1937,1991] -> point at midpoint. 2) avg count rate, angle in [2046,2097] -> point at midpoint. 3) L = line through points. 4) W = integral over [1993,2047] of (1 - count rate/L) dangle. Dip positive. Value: -4.7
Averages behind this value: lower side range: 58.6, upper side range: 94.8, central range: 84.5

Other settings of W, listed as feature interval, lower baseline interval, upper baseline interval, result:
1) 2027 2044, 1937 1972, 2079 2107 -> -4.68 deg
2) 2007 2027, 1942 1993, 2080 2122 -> -3.93 deg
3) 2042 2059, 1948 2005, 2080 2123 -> -3.78 deg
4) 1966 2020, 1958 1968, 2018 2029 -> 0.58 deg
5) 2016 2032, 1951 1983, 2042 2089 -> -1.43 deg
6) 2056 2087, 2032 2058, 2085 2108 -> -2.39 deg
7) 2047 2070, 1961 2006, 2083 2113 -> -4.12 deg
